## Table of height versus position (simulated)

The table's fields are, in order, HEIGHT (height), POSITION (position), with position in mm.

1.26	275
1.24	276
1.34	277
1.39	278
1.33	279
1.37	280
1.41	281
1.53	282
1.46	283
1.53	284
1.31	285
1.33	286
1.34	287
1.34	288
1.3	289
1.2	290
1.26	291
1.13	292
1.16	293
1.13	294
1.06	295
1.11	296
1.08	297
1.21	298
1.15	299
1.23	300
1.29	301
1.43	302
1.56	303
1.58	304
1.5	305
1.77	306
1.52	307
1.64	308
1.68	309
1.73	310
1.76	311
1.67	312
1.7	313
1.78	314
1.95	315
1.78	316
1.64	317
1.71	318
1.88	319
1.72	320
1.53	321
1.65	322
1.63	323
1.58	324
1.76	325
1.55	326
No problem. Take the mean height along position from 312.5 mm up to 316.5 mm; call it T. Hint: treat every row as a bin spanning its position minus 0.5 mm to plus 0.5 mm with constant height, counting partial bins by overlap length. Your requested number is 1.8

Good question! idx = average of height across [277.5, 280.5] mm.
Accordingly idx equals 1.36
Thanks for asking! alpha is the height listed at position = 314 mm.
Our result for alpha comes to 1.78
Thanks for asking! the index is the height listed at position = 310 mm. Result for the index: 1.73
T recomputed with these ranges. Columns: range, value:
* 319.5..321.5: 1.62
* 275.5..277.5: 1.29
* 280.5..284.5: 1.48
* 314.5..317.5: 1.79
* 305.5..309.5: 1.65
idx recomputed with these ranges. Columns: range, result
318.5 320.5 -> 1.8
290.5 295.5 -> 1.15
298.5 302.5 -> 1.27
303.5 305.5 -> 1.54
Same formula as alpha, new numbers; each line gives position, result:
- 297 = 1.08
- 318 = 1.71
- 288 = 1.34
